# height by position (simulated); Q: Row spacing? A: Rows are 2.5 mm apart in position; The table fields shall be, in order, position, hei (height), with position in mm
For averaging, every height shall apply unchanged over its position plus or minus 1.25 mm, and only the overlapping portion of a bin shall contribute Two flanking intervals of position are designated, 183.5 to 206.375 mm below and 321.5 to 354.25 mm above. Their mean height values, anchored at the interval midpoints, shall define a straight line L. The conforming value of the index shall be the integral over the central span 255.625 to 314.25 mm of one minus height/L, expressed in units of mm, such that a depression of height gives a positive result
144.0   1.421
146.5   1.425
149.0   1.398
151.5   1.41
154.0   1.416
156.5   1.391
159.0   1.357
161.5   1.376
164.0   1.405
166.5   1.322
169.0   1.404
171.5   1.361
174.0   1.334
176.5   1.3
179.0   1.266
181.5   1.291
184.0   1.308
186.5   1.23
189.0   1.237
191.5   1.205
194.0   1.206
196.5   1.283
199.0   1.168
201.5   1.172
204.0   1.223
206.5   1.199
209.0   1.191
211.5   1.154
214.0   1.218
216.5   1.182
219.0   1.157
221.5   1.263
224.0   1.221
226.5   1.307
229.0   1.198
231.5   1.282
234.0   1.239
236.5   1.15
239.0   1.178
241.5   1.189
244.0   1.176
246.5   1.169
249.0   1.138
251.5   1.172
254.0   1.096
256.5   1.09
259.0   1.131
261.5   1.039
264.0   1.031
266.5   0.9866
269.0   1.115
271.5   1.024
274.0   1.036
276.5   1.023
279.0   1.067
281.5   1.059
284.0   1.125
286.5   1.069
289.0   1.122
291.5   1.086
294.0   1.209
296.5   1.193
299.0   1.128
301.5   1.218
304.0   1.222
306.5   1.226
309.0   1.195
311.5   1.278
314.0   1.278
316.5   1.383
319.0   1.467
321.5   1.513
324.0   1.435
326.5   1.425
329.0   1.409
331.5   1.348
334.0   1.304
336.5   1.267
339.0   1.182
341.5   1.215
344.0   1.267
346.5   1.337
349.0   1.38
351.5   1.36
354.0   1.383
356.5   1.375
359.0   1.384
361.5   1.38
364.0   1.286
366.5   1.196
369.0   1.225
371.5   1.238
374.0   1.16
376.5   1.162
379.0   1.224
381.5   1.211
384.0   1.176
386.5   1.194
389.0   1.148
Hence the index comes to 7.9 mm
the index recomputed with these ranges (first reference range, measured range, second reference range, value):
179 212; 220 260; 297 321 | 1.8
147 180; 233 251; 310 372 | 2.3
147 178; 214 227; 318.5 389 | 1.3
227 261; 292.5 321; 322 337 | 1.4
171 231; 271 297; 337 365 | 3.9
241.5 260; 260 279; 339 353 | 2.2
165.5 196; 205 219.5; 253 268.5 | 0.2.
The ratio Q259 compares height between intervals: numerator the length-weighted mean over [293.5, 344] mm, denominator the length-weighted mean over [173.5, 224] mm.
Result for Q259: 1.1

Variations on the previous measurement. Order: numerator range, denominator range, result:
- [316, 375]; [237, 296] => 1.21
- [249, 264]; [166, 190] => 0.84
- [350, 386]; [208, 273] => 1.10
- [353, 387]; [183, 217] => 1.04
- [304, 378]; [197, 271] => 1.12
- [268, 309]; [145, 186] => 0.83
